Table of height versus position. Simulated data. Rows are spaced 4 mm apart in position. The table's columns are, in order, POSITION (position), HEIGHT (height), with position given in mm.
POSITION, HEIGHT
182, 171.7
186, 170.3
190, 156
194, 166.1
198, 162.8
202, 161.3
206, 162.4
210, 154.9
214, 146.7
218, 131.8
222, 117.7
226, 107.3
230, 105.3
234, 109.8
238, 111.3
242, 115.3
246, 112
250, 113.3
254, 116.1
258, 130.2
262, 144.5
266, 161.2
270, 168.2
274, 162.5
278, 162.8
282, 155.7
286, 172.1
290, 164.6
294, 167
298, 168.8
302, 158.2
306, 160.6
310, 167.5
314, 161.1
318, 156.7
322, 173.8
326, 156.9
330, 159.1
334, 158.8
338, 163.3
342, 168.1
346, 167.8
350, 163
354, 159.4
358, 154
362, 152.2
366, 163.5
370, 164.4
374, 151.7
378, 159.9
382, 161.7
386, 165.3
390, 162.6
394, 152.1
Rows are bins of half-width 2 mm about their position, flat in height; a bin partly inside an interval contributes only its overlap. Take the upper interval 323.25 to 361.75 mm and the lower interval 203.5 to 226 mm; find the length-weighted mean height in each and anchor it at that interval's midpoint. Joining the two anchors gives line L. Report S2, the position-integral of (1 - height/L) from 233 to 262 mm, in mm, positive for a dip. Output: 5.5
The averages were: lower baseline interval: 140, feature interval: 118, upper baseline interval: 161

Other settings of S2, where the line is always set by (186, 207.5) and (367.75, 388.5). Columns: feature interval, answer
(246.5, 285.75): 3.9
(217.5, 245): 8.3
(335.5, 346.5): -0.3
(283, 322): -0.7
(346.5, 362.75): 0.2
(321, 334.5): 0.0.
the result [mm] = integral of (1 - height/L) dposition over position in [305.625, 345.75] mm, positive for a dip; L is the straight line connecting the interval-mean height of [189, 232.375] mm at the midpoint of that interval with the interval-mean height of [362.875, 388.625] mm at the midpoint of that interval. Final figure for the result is -2.00 mm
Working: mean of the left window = 142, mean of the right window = 161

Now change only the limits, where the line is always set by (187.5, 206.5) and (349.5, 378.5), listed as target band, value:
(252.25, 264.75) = 2.2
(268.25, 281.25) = -0.3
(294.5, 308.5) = -0.3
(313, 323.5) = -0.3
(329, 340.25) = -0.1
